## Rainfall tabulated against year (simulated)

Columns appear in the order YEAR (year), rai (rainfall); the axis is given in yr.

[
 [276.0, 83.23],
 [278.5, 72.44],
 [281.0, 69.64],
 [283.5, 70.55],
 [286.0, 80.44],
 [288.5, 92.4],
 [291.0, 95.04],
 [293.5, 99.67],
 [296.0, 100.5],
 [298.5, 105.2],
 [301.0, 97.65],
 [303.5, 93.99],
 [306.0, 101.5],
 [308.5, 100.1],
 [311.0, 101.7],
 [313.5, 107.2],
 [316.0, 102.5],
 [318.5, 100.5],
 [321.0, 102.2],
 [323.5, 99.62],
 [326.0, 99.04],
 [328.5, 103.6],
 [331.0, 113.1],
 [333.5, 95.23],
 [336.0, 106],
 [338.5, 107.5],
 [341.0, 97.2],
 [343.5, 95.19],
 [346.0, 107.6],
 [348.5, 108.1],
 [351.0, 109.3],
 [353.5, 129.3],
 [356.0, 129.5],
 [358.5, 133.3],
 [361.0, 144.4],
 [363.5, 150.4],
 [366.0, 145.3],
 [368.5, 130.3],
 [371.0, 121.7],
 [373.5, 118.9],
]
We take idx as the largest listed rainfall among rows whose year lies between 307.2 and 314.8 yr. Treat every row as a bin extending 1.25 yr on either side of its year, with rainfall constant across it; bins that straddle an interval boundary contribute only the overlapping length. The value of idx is 107.2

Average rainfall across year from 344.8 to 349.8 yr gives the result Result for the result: 108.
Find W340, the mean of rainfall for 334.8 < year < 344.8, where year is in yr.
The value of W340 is 101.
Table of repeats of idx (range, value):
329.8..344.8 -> 113.1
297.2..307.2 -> 105.2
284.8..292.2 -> 95.04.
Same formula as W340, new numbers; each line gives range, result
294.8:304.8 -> 99.3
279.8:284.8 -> 70.2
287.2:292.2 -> 93.6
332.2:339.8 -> 103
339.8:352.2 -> 103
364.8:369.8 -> 138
